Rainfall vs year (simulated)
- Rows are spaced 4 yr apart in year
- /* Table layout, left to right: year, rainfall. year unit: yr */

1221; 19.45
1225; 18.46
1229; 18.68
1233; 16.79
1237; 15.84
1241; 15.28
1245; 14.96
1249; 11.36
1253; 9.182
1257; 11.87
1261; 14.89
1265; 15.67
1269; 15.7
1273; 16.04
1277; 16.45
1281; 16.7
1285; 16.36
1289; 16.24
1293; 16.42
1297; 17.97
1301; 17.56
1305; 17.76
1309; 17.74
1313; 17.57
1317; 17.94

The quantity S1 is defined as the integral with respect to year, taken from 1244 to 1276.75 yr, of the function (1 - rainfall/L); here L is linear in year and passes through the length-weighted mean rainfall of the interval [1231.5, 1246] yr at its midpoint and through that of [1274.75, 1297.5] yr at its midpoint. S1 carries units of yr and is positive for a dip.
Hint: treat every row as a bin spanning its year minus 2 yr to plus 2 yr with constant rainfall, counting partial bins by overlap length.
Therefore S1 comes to 4.7 yr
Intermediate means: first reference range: 15.7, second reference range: 16.6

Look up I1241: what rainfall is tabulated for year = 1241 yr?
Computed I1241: 15.28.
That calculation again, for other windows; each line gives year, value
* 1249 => 11.36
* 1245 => 14.96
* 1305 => 17.76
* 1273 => 16.04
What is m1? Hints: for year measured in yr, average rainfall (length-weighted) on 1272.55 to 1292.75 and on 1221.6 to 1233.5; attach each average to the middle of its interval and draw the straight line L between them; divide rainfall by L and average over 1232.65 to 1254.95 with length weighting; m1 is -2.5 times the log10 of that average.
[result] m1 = 0.28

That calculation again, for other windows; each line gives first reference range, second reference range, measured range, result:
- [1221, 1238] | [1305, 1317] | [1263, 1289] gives 0.10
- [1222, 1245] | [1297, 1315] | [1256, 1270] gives 0.18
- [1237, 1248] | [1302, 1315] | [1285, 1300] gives 0.01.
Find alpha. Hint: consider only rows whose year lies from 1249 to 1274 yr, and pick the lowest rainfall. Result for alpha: 9.182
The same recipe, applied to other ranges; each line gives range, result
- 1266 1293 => 15.7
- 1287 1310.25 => 16.24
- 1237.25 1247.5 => 14.96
